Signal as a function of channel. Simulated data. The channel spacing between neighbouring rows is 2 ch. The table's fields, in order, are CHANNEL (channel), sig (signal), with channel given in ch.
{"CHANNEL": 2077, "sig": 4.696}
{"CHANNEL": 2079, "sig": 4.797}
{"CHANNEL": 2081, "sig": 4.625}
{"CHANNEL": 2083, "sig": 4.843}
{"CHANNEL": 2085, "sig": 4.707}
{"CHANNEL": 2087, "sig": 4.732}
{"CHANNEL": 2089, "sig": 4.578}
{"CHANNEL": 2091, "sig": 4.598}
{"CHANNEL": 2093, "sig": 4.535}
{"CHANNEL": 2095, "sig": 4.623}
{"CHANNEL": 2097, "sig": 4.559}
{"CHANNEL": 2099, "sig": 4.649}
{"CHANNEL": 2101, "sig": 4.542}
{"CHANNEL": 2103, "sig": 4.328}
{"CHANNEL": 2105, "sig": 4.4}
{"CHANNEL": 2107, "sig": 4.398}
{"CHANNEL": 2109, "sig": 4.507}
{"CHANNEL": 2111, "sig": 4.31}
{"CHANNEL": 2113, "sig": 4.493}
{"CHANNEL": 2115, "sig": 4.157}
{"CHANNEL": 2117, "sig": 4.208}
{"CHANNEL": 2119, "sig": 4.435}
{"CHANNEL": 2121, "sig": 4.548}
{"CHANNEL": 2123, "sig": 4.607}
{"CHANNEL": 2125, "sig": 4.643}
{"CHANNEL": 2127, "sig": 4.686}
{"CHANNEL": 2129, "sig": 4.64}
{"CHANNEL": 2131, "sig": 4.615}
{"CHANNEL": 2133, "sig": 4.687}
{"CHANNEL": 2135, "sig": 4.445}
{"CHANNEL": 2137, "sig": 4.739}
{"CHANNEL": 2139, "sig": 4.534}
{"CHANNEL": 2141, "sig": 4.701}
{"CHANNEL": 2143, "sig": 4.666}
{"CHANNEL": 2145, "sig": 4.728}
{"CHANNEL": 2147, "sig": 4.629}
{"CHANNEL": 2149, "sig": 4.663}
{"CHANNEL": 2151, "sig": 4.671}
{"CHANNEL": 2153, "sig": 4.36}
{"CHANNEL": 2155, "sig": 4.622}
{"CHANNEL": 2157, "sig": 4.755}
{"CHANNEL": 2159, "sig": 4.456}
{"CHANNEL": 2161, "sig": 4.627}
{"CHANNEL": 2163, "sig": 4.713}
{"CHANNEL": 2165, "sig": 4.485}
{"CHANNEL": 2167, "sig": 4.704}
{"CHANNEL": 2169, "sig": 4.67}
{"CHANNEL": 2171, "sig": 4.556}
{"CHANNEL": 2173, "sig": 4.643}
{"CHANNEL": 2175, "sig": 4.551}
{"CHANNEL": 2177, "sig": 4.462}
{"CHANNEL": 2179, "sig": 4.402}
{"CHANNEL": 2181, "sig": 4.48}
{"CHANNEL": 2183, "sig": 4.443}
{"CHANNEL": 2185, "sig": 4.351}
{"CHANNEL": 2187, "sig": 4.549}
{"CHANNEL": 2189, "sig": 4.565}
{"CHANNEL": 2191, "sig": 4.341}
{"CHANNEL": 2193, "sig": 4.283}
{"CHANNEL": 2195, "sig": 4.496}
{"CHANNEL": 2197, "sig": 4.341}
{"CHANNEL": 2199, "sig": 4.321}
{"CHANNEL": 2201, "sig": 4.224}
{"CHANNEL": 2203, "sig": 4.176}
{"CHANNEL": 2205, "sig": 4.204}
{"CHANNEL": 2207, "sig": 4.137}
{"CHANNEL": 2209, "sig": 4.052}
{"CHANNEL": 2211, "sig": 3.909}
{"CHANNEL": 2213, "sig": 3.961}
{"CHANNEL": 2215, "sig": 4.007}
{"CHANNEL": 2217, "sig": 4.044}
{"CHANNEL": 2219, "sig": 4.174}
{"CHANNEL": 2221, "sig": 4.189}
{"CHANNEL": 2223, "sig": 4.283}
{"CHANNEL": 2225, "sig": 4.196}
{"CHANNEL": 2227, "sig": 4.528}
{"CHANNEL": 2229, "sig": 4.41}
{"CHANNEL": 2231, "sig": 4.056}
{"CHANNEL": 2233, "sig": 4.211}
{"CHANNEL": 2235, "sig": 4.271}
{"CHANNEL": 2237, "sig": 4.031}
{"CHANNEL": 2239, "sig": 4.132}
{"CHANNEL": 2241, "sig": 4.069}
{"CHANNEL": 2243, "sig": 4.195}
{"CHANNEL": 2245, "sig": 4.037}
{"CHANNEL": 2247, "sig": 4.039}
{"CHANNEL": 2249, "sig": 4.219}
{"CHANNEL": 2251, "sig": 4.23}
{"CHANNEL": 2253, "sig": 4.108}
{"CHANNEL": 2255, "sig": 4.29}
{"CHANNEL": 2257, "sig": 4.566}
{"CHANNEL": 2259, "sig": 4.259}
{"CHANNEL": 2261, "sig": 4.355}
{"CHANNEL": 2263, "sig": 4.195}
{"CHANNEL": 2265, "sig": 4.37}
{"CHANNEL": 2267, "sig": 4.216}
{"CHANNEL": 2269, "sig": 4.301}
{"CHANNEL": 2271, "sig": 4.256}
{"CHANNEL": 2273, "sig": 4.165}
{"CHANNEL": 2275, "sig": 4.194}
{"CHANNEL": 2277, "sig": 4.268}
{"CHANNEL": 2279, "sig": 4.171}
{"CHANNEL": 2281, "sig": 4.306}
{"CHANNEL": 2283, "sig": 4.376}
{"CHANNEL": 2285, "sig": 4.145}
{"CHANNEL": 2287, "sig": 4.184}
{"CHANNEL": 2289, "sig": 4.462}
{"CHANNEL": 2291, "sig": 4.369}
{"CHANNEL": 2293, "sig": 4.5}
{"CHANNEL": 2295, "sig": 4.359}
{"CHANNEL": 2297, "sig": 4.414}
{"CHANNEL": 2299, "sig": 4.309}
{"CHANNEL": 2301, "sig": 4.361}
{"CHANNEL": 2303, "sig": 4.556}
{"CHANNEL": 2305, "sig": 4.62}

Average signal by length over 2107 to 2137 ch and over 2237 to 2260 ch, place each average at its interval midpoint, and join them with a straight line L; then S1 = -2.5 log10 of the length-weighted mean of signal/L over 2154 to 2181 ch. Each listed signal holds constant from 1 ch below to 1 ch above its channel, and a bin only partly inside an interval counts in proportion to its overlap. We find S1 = -0.047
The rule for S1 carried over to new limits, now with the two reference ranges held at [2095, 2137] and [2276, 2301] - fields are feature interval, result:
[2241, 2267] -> 0.03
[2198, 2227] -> 0.06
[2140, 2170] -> -0.04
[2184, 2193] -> 0.00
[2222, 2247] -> 0.05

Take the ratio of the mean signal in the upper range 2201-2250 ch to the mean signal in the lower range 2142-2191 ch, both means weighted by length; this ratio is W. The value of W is 0.91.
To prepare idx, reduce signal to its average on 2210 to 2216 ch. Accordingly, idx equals 3.96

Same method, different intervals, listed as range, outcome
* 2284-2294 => 4.33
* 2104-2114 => 4.42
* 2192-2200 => 4.36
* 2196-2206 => 4.25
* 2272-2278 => 4.21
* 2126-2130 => 4.66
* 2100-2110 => 4.43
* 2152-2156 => 4.49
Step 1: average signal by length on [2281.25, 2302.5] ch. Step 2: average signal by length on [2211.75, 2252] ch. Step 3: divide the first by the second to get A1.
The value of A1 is 1.0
